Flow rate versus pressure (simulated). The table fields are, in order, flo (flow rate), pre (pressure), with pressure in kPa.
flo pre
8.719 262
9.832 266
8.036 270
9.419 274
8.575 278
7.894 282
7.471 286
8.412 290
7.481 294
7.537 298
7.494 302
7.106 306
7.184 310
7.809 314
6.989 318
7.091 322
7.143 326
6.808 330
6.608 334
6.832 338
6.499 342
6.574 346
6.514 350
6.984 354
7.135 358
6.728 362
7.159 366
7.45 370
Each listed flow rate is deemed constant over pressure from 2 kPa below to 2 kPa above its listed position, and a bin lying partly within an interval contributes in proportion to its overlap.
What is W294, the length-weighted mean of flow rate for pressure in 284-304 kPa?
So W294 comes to 7.68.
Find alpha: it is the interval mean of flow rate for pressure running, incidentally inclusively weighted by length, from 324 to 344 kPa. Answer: 6.78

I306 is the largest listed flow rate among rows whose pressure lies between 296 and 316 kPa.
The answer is 7.809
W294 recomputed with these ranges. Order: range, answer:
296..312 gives 7.33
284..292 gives 7.94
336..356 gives 6.68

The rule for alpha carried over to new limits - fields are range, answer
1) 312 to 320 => 7.4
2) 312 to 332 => 7.17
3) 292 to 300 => 7.51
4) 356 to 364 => 6.93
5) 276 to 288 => 7.98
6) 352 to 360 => 7.06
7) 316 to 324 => 7.04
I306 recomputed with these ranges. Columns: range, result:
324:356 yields 7.143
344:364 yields 7.135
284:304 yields 8.412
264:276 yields 9.832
